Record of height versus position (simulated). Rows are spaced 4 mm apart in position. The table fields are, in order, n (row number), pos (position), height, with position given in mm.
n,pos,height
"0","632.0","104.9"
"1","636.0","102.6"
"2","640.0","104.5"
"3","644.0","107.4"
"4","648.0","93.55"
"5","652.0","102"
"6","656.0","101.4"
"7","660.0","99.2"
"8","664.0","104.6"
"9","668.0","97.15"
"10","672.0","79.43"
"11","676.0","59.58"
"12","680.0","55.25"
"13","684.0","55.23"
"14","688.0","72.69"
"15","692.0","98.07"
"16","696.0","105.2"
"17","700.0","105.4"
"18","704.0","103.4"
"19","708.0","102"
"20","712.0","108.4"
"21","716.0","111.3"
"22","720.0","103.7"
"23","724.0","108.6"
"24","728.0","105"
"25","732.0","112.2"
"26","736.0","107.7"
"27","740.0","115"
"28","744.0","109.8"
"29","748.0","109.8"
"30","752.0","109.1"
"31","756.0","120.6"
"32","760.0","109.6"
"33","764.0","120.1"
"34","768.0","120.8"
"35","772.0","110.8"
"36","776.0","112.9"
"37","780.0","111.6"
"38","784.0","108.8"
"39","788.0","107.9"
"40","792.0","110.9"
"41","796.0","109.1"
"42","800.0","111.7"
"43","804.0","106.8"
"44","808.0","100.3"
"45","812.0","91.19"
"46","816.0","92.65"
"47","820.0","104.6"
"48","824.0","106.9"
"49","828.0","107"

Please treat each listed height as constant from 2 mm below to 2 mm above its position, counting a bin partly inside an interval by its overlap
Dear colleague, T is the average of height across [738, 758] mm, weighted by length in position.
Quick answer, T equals 113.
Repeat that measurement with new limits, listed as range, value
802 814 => 99.4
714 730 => 107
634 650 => 102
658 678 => 88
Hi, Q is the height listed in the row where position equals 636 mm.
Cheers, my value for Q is 102.6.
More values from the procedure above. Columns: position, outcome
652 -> 102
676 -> 59.58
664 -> 104.6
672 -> 79.43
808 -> 100.3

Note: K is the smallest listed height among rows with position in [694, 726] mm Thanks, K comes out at 102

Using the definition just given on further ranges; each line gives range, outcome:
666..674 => 79.43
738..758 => 109.1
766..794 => 107.9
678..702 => 55.23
